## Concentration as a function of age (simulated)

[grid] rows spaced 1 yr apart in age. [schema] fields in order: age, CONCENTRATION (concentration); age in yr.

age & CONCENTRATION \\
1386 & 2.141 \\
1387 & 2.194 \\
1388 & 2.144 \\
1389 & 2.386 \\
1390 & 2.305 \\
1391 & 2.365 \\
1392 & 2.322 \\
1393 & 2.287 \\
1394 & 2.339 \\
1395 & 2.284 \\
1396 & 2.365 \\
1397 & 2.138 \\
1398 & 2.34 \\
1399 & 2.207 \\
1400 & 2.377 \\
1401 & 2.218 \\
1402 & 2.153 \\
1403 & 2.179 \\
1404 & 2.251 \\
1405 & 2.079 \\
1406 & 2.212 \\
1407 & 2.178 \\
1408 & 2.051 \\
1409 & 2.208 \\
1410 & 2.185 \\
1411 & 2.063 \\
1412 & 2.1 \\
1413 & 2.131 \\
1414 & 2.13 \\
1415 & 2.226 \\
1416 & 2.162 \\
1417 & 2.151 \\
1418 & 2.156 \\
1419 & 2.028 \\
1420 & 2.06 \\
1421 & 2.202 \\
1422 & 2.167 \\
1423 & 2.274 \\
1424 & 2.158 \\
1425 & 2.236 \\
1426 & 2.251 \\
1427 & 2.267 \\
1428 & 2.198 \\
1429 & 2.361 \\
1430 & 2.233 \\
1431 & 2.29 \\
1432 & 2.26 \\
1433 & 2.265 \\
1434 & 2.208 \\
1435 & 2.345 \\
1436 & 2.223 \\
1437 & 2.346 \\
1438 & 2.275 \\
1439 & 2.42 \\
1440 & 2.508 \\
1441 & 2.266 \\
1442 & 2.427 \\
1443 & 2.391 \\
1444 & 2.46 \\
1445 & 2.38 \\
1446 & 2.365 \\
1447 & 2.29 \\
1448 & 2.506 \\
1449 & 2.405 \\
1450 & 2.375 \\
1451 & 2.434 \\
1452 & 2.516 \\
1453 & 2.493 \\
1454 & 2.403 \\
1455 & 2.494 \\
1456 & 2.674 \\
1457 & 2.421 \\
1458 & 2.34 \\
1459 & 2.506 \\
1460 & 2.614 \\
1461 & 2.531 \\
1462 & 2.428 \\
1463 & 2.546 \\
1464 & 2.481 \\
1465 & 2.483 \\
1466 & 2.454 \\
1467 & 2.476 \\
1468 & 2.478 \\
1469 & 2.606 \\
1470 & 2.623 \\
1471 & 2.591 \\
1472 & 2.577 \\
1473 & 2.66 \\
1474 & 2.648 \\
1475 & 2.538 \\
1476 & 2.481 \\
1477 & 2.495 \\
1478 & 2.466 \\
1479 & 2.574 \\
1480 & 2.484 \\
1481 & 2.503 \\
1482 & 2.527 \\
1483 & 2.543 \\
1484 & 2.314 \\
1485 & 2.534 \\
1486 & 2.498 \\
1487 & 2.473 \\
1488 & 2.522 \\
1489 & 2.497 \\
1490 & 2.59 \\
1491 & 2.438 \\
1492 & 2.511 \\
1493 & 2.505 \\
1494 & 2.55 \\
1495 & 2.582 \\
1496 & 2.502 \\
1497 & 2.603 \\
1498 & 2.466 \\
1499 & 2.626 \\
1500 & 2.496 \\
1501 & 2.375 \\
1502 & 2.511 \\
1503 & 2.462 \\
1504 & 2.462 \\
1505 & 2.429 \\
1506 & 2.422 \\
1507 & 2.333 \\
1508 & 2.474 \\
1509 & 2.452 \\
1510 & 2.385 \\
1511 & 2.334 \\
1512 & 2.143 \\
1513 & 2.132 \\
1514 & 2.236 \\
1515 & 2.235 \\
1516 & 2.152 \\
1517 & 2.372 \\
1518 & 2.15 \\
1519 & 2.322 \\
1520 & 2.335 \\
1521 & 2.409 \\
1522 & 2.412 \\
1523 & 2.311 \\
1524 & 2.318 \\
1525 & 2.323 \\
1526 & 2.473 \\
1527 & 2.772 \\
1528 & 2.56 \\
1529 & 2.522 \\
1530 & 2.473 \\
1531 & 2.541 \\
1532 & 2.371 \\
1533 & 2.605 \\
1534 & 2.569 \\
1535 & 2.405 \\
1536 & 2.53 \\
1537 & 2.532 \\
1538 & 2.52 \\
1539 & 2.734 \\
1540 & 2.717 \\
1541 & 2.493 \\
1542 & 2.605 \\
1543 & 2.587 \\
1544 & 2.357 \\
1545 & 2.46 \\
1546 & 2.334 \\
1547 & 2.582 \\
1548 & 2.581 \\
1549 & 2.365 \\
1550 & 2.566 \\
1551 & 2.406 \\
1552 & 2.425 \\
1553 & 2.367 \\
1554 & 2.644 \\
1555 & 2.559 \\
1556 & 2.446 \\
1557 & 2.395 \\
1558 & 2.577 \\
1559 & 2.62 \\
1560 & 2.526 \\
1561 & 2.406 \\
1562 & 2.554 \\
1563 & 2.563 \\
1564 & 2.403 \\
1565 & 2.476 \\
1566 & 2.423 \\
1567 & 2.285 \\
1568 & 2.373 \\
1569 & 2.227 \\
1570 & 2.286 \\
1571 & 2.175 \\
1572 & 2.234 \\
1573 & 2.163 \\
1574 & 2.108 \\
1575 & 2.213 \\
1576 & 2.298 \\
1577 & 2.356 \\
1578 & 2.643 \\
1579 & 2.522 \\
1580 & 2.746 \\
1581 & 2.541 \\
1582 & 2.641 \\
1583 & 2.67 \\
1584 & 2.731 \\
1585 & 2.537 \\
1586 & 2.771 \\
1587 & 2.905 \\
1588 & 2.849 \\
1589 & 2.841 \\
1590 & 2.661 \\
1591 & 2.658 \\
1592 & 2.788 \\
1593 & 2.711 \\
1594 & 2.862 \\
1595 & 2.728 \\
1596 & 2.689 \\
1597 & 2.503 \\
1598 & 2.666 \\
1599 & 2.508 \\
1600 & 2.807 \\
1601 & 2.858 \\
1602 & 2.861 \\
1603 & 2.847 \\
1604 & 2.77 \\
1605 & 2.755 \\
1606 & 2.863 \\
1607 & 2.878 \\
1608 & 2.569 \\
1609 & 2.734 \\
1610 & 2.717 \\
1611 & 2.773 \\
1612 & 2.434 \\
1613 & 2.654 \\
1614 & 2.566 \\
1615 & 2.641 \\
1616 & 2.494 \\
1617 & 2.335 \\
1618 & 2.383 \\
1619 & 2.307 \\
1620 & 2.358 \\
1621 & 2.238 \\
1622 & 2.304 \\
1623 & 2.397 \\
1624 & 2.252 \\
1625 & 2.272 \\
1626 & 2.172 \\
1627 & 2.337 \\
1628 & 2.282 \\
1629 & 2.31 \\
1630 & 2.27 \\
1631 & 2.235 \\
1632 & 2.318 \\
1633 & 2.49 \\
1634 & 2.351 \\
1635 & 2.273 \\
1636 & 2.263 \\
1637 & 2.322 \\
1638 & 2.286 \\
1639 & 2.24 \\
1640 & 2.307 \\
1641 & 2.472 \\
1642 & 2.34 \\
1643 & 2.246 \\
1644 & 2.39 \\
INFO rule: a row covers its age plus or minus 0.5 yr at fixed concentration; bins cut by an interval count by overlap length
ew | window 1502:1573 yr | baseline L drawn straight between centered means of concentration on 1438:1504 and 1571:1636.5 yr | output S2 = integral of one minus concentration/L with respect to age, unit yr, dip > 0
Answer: 2.3 yr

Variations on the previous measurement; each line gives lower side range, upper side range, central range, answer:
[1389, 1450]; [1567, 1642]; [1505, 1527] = 0.49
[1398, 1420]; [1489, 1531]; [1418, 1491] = -4.24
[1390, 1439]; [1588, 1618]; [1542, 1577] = 2.30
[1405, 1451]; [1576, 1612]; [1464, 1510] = -1.78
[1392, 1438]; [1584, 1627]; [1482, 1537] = -0.59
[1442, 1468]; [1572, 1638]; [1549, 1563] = 0.07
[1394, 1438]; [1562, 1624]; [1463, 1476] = -1.31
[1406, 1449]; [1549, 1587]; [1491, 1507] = -0.93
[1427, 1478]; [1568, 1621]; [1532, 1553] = 0.16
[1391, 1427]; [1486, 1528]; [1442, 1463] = -1.42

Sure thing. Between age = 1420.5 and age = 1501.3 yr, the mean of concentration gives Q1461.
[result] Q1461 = 2.44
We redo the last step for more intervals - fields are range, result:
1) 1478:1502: 2.51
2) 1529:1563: 2.51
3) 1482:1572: 2.45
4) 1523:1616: 2.56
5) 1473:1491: 2.51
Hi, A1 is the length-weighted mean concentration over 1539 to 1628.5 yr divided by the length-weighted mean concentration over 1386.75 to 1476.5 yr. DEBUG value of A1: 1.1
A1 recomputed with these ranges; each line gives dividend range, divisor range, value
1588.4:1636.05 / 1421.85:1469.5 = 1.07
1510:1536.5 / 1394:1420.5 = 1.09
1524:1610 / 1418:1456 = 1.10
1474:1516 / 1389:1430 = 1.11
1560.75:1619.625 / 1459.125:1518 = 1.04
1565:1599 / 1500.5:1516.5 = 1.08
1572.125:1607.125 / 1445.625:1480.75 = 1.06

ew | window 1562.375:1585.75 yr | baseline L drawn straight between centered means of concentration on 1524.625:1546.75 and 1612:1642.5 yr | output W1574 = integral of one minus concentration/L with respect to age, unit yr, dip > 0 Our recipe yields 0.3 yr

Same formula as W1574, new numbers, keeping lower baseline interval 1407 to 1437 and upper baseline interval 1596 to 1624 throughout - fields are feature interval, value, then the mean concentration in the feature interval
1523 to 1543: -0.77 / 2.53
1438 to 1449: -0.76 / 2.4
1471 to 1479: -0.86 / 2.56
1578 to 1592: -0.86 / 2.7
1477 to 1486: -0.67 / 2.49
